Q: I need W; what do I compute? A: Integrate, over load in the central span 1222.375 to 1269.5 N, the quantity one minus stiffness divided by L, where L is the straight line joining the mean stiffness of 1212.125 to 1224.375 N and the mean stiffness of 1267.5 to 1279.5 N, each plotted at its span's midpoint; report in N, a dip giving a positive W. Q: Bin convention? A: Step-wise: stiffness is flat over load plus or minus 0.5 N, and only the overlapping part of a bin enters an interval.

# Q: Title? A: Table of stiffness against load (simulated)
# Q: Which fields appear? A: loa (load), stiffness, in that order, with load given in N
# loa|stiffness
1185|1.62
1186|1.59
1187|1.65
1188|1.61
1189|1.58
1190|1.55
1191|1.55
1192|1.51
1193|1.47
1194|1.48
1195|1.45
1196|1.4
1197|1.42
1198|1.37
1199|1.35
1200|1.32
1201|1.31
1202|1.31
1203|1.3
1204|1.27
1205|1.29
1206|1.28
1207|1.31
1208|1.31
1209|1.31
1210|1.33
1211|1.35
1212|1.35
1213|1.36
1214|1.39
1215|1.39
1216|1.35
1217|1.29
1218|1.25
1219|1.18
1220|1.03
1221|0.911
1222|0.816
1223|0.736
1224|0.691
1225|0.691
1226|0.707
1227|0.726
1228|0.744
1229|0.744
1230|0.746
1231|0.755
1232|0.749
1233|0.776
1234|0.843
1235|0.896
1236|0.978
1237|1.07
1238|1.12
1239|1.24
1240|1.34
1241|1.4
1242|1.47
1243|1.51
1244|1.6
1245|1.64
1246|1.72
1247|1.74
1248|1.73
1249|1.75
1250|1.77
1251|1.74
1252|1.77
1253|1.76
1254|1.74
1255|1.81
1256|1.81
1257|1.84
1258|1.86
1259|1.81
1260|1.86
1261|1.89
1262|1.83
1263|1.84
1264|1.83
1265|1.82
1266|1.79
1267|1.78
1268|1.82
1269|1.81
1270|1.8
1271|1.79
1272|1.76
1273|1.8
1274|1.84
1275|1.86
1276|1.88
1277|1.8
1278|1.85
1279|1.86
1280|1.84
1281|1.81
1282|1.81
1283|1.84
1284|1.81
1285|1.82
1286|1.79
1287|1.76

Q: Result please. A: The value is 3.17 N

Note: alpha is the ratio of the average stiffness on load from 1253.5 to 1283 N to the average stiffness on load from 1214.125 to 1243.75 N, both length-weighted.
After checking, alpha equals 1.80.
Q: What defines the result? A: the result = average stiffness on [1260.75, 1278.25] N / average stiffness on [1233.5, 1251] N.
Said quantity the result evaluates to 1.29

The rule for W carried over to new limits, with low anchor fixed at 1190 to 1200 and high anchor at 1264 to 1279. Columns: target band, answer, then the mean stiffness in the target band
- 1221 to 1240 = 9.0 N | 0.85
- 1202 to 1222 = 3.4 N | 1.27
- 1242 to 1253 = 0.1 N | 1.69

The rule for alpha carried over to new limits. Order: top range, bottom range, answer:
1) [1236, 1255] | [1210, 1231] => 1.52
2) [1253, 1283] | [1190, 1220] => 1.35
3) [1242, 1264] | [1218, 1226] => 2.00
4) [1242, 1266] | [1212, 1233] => 1.82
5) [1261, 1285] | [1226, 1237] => 2.27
